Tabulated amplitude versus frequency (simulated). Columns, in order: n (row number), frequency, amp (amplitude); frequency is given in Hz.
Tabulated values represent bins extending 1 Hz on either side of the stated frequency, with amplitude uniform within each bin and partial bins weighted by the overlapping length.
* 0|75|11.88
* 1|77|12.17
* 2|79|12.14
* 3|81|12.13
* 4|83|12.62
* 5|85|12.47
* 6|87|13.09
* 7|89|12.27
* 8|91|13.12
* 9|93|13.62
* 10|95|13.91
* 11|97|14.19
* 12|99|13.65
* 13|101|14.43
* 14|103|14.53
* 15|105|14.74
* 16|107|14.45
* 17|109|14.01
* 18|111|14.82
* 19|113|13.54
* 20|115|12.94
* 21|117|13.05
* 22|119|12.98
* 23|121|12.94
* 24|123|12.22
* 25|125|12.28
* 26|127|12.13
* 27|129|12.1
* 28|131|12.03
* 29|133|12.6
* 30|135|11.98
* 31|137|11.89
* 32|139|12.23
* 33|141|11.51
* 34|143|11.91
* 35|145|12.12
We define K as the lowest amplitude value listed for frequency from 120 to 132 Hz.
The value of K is 12.03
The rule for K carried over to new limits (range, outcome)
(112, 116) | 12.94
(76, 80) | 12.14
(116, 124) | 12.22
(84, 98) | 12.27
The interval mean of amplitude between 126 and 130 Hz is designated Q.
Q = 12.1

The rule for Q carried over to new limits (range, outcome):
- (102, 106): 14.6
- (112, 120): 13.1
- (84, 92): 12.7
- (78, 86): 12.3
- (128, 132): 12.1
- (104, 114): 14.3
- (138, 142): 11.9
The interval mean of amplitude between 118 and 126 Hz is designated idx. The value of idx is 12.6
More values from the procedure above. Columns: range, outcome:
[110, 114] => 14.2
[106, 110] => 14.2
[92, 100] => 13.8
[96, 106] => 14.3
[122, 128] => 12.2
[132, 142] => 12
